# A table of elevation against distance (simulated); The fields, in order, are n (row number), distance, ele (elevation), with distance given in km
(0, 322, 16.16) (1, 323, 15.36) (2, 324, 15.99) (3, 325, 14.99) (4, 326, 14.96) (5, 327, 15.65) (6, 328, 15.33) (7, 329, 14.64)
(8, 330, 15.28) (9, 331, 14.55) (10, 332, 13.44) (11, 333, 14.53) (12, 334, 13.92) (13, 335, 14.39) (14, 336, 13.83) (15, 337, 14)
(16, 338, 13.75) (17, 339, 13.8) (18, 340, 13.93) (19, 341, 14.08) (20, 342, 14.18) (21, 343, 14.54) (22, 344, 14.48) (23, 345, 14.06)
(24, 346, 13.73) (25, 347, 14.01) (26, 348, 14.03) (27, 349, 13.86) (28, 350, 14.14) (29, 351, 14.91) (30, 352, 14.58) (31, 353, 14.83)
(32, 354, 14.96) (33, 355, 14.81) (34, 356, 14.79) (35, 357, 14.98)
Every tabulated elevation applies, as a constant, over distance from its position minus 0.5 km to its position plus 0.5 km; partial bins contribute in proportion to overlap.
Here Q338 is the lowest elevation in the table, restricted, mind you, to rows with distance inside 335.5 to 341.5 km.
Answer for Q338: 13.75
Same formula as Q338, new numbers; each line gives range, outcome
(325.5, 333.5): 13.44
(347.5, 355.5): 13.86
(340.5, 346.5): 13.73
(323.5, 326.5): 14.96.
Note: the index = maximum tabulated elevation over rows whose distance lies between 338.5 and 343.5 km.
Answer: 14.54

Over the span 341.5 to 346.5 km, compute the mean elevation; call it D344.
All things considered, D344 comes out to 14.2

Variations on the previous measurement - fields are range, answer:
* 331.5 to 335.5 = 14.1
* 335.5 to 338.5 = 13.9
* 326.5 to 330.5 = 15.2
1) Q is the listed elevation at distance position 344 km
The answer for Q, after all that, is 14.48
